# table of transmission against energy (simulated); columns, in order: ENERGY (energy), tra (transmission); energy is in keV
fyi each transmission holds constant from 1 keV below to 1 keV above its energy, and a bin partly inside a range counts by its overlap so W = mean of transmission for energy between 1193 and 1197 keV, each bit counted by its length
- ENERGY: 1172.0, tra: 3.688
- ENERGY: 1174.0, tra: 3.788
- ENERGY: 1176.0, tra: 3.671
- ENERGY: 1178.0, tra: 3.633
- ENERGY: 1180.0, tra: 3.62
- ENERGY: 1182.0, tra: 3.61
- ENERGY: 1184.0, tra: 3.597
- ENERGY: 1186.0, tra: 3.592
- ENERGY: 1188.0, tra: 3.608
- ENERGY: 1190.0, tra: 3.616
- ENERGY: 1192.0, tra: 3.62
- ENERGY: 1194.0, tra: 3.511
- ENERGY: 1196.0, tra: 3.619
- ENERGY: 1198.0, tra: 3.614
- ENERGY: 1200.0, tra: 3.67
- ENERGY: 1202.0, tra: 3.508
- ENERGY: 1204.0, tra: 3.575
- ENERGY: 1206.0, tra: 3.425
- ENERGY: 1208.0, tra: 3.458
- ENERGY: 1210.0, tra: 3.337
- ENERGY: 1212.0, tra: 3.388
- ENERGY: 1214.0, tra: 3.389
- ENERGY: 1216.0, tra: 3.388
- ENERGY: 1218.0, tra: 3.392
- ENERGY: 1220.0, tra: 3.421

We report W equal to 3.57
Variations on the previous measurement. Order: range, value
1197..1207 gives 3.56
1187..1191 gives 3.61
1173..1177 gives 3.73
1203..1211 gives 3.45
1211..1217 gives 3.39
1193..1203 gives 3.58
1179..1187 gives 3.6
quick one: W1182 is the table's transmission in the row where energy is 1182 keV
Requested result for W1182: 3.61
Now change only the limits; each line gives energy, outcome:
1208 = 3.458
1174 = 3.788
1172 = 3.688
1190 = 3.616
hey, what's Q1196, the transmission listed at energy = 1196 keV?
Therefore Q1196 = 3.619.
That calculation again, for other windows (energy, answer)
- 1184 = 3.597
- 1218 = 3.392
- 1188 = 3.608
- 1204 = 3.575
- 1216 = 3.388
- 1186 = 3.592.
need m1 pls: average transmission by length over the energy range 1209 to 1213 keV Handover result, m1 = 3.36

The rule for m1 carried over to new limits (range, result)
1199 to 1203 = 3.59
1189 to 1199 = 3.6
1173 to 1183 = 3.66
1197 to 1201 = 3.64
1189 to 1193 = 3.62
